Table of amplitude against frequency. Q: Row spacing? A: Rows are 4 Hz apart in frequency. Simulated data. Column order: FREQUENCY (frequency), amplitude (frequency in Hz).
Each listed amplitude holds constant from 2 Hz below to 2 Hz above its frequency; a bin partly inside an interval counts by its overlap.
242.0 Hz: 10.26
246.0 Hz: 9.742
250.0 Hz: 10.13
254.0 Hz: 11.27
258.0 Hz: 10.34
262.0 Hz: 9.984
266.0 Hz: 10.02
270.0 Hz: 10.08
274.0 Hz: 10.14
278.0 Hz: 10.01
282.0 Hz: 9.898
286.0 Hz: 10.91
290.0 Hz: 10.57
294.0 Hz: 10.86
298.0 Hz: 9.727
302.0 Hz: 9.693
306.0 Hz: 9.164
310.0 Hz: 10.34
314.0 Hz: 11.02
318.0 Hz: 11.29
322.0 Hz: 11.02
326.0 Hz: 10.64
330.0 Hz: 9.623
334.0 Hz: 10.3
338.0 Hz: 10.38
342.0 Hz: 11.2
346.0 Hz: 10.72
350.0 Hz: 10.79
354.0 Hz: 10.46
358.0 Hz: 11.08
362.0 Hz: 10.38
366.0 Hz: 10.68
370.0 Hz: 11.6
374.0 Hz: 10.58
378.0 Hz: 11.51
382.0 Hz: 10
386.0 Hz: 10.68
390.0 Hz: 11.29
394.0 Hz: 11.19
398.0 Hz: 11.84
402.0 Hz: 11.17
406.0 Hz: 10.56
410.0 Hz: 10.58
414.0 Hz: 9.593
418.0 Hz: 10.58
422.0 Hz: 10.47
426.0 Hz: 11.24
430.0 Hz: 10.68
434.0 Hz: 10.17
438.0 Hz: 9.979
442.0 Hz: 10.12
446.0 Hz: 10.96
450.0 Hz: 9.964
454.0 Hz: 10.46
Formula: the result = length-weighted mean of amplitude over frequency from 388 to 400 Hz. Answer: 11.4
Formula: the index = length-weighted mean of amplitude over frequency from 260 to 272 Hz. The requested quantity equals 10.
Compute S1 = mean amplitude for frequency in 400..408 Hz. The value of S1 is 10.9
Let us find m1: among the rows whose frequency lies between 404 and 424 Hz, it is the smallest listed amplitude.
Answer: 9.593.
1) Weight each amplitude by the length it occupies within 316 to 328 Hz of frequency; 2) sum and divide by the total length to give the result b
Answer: 11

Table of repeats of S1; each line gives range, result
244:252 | 9.94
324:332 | 10.1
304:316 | 10.2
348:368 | 10.7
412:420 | 10.1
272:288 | 10.2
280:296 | 10.6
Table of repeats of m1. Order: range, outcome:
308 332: 9.623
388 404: 11.17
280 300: 9.727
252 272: 9.984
